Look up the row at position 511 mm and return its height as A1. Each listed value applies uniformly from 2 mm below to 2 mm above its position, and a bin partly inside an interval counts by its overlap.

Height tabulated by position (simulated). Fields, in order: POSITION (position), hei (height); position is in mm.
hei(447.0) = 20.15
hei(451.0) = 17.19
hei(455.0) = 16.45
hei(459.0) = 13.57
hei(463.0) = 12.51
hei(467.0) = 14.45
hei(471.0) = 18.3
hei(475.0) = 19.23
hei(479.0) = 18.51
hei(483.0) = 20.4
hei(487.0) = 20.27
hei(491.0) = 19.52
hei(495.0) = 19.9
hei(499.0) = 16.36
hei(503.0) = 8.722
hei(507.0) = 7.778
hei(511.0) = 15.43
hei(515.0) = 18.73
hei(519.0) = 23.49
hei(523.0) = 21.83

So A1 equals 15.43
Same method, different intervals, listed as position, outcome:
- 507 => 7.778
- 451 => 17.19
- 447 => 20.15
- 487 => 20.27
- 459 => 13.57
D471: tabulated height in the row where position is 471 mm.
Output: 18.3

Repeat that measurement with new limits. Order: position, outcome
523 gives 21.83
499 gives 16.36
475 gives 19.23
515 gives 18.73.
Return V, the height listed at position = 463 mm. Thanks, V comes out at 12.51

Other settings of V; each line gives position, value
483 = 20.4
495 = 19.9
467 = 14.45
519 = 23.49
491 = 19.52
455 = 16.45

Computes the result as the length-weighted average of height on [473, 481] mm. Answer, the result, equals 18.9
